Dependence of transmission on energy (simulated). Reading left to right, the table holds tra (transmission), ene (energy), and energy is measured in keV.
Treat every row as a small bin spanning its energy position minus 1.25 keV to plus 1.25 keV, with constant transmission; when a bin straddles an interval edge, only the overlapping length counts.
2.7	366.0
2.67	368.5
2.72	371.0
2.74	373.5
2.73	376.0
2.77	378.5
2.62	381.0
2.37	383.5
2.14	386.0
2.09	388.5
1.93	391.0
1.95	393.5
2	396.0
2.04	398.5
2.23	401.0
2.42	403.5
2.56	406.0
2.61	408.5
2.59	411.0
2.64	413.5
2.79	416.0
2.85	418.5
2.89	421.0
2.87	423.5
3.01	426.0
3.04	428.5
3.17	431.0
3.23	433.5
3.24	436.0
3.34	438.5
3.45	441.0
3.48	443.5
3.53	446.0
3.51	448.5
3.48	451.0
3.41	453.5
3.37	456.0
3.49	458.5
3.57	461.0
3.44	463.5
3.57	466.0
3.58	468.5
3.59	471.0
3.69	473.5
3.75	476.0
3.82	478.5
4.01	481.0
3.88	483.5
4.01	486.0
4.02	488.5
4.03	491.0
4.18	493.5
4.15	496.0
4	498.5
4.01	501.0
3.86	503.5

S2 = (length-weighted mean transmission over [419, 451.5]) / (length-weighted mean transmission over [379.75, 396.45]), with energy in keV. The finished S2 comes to 1.5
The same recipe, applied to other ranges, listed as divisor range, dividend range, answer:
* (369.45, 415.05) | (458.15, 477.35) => 1.50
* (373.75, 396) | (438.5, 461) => 1.49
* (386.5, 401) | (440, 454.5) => 1.71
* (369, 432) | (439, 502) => 1.46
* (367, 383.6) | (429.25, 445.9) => 1.24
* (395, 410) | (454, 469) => 1.51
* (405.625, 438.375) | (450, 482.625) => 1.24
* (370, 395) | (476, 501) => 1.67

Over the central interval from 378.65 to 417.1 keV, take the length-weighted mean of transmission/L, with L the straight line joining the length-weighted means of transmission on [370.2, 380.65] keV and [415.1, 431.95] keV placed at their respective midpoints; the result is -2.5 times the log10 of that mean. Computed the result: 0.21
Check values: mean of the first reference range 2.73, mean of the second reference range 2.94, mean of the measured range 2.34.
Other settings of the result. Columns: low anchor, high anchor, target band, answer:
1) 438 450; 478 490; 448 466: 0.047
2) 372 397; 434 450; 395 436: 0.088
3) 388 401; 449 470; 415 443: -0.108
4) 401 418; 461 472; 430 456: -0.079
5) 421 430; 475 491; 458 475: 0.025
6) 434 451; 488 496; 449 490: 0.036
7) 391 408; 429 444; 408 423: -0.028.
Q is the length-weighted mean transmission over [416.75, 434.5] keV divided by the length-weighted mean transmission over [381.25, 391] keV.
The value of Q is 1.4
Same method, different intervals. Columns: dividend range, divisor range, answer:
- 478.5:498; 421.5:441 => 1.28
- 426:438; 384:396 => 1.55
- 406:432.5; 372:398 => 1.22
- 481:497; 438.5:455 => 1.17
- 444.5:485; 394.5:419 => 1.47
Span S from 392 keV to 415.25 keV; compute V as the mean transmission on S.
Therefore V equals 2.34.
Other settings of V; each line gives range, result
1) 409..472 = 3.24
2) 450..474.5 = 3.52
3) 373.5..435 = 2.57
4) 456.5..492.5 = 3.74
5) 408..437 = 2.92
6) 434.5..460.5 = 3.43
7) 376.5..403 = 2.23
